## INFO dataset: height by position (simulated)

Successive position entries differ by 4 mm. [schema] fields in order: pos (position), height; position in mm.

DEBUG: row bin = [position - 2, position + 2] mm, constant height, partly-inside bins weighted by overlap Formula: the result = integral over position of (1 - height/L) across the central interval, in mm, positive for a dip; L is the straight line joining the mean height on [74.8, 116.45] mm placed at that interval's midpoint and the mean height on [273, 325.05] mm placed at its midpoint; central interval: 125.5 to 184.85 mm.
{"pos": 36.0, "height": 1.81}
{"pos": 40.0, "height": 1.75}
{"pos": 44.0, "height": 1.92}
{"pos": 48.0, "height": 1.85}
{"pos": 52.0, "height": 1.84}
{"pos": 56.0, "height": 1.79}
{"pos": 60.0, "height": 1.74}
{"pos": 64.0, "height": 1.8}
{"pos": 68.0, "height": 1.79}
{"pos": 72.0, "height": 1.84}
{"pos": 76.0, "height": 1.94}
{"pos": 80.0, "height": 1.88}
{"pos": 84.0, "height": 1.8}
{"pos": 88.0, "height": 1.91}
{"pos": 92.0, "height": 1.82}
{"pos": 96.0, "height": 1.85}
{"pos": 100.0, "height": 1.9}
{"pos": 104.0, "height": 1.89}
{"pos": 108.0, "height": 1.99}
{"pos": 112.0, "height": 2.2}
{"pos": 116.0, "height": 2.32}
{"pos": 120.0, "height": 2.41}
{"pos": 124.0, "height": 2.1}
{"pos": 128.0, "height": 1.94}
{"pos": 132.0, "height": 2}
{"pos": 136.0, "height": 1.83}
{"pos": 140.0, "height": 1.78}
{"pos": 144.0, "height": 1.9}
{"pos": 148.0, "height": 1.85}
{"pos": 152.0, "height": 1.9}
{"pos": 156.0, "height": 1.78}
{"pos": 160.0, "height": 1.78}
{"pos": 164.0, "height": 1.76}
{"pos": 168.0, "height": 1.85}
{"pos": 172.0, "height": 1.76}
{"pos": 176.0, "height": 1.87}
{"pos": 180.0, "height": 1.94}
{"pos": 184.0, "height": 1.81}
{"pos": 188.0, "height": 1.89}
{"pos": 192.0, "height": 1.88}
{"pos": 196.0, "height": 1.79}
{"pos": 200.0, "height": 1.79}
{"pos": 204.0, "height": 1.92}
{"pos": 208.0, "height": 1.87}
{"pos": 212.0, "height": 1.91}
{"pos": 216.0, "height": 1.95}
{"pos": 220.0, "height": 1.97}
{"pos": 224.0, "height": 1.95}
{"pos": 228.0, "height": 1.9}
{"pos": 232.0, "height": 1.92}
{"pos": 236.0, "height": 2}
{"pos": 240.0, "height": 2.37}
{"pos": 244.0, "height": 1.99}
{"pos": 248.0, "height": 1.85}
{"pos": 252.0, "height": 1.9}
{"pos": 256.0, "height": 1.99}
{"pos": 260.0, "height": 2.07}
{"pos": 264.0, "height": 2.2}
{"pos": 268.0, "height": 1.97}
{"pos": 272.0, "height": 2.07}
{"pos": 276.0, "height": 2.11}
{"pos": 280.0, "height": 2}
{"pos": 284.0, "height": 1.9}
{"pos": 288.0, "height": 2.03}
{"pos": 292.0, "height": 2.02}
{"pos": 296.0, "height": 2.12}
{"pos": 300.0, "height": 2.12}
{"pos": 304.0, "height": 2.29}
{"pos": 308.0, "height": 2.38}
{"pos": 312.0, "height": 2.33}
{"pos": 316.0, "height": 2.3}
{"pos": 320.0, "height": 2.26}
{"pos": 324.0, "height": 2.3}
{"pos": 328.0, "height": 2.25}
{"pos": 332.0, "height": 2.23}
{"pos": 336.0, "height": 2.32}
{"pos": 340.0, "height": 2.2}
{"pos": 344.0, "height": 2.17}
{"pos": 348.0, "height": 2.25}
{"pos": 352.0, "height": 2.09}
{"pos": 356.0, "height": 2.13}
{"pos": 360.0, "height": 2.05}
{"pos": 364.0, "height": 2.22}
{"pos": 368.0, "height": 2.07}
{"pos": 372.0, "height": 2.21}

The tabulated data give 4.5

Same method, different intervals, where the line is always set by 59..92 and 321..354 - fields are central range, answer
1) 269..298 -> 1.5 mm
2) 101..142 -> -2.9 mm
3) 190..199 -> 0.8 mm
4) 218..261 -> 1.9 mm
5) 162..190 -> 2.1 mm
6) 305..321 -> -0.9 mm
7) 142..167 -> 1.6 mm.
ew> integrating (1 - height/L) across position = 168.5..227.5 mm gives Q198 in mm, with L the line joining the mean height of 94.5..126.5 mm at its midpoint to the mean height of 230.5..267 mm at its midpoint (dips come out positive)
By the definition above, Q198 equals 5.0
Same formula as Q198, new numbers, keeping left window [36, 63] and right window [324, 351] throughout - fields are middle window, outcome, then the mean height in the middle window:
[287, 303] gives 0.6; 2.09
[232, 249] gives 0.4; 2.05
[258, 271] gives 0.3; 2.08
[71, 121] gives -2.4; 1.98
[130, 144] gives 0.5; 1.87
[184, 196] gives 1.0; 1.86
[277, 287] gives 0.8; 1.97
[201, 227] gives 1.7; 1.92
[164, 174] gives 1.0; 1.8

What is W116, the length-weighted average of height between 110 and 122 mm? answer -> 2.31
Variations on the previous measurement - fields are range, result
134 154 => 1.85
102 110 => 1.94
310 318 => 2.31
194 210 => 1.84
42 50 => 1.89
